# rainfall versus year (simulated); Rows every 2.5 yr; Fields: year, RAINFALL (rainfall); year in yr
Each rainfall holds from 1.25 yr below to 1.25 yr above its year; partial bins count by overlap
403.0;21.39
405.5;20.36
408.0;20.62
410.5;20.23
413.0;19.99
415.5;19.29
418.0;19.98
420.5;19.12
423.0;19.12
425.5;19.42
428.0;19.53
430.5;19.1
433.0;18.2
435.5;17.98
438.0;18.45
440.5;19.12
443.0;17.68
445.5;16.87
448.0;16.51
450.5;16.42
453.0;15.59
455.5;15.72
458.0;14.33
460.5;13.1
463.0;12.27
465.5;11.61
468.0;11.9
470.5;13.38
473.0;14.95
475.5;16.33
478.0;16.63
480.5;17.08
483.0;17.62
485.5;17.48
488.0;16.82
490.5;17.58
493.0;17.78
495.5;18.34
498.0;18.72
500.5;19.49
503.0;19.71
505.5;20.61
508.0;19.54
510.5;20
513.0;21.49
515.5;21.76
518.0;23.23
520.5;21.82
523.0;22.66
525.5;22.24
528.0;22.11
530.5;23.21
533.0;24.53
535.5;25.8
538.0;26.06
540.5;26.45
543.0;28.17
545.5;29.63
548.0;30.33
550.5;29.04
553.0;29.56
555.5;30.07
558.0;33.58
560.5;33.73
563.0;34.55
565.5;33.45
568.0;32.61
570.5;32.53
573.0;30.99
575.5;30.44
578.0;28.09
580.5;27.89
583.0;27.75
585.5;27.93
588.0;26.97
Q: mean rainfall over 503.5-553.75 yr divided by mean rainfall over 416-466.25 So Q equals 1.4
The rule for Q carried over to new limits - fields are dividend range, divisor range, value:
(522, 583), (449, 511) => 1.74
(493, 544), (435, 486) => 1.41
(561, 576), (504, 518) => 1.56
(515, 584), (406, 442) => 1.45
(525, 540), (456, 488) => 1.63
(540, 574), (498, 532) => 1.46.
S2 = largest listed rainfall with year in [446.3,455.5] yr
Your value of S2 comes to 16.51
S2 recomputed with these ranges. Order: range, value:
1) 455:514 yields 21.49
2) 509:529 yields 23.23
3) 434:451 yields 19.12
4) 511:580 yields 34.55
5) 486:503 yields 19.71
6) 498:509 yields 20.61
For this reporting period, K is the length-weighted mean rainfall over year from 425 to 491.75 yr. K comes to 16.3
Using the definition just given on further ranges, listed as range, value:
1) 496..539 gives 21.9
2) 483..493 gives 17.4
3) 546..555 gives 29.7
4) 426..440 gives 18.7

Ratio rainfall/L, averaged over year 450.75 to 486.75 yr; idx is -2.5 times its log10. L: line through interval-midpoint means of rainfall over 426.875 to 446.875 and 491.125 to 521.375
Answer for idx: 0.27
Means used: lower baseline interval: 18.3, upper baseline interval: 20.1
